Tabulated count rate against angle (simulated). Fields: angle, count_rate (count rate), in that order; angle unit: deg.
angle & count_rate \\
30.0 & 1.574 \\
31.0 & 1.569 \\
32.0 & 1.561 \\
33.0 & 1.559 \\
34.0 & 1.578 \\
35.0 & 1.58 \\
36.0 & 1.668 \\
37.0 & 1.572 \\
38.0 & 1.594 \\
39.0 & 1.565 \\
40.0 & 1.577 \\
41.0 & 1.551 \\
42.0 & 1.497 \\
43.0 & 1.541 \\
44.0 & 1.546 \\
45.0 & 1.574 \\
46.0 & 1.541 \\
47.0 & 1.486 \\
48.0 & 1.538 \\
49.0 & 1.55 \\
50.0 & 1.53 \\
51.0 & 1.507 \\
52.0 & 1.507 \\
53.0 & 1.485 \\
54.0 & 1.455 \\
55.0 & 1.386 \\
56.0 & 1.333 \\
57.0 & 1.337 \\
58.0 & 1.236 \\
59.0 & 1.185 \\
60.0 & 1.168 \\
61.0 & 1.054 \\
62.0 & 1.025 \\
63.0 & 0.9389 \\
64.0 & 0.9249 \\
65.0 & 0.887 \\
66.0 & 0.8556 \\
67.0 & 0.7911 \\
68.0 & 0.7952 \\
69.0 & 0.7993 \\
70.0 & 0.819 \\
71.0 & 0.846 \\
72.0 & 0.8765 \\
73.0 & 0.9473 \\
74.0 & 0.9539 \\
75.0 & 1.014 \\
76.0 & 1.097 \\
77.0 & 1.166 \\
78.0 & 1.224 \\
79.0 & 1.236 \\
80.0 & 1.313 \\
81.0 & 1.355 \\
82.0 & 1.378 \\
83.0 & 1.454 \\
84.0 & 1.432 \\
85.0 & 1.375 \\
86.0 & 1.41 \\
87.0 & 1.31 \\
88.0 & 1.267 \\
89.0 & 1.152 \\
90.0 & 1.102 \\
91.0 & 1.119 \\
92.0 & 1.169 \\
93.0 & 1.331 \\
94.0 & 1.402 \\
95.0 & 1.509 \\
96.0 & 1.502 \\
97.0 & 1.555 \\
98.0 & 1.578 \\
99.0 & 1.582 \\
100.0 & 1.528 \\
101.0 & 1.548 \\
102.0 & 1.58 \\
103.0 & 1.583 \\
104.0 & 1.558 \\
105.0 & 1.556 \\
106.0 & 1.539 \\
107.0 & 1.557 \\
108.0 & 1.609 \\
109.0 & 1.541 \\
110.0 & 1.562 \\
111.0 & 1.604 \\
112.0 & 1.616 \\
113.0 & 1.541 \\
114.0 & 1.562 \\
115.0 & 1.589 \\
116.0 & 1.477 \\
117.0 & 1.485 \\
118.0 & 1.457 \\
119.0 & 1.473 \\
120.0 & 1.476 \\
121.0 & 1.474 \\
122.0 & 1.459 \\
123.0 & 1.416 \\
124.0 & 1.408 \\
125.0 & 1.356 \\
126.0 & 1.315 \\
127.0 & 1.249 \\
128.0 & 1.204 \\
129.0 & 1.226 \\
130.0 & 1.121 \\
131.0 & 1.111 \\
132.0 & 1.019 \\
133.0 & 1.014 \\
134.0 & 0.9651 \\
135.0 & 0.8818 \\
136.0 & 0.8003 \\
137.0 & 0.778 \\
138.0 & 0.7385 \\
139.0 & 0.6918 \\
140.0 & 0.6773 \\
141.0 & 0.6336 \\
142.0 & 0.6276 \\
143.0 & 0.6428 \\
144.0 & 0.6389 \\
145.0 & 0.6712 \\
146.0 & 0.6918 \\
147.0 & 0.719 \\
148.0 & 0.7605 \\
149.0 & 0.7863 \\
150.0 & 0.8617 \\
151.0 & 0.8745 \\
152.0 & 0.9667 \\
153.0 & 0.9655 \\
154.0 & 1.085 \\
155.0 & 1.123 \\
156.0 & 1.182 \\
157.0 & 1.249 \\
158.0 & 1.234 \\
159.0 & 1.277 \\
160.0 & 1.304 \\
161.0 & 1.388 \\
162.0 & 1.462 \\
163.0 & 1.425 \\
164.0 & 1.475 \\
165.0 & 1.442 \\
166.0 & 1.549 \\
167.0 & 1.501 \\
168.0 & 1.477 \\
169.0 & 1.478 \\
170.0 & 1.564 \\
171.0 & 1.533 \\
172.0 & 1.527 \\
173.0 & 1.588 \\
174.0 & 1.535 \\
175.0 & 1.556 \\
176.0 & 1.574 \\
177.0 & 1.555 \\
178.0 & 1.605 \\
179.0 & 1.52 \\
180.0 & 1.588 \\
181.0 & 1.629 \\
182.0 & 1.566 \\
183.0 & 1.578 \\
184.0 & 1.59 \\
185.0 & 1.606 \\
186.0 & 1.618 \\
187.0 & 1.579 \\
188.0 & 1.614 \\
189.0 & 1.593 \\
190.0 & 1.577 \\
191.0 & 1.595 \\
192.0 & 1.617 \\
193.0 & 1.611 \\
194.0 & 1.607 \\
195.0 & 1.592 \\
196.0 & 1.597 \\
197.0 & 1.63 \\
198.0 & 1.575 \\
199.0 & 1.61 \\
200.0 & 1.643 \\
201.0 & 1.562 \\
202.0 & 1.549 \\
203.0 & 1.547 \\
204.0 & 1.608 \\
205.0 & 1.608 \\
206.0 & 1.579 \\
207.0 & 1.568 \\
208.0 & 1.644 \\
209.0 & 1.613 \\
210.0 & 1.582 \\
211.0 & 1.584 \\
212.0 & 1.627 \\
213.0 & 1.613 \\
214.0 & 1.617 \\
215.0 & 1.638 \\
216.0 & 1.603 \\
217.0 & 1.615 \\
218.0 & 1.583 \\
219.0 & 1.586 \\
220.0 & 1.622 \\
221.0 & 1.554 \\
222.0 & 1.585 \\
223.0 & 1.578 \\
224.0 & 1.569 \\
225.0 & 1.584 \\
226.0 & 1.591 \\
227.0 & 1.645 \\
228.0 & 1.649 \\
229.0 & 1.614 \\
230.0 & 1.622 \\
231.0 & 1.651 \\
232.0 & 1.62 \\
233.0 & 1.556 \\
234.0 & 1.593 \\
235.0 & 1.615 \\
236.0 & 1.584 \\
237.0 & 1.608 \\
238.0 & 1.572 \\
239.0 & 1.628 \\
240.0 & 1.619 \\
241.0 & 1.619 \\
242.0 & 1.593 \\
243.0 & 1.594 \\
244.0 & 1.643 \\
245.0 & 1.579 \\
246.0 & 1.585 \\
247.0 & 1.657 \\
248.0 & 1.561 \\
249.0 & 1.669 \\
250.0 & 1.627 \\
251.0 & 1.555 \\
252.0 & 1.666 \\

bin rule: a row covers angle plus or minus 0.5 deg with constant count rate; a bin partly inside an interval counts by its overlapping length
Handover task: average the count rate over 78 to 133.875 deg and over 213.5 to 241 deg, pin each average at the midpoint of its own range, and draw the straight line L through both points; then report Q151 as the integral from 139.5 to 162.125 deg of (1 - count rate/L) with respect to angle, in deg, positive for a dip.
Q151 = 8.25 deg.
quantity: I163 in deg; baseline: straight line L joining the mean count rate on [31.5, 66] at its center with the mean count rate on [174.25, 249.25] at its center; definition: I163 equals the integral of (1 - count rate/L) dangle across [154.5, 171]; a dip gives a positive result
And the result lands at 1.6 deg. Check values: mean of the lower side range 1.4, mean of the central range 1.39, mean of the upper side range 1.6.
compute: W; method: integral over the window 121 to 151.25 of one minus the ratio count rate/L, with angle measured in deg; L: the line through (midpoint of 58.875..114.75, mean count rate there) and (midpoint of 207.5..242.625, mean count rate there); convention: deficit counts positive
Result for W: 9.46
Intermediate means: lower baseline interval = 1.28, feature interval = 0.954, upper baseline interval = 1.6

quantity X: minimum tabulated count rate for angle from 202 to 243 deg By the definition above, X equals 1.547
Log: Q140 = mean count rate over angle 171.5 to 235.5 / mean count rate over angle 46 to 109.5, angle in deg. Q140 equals 1.2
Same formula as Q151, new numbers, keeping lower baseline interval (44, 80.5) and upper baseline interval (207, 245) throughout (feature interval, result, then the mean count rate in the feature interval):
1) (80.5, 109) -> -3.7 deg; 1.43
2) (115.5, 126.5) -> -0.8 deg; 1.44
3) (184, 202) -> -0.9 deg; 1.6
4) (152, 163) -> 1.6 deg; 1.22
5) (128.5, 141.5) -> 4.5 deg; 0.897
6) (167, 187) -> -1.1 deg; 1.56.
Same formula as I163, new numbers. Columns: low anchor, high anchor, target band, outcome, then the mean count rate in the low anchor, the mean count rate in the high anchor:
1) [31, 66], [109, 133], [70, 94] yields 3.56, 1.41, 1.39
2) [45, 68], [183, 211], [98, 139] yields 1.25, 1.26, 1.6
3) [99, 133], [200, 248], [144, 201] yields 5.23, 1.44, 1.6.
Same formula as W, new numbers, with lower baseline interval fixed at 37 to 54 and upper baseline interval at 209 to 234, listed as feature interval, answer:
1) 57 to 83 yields 8.3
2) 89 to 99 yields 1.2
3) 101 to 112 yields -0.1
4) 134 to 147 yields 7.1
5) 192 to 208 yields 0.0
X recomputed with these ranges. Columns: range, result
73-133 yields 0.9473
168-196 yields 1.477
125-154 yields 0.6276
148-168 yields 0.7605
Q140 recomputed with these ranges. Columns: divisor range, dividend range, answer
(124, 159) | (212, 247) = 1.69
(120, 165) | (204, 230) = 1.52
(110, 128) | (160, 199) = 1.06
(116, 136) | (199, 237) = 1.27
